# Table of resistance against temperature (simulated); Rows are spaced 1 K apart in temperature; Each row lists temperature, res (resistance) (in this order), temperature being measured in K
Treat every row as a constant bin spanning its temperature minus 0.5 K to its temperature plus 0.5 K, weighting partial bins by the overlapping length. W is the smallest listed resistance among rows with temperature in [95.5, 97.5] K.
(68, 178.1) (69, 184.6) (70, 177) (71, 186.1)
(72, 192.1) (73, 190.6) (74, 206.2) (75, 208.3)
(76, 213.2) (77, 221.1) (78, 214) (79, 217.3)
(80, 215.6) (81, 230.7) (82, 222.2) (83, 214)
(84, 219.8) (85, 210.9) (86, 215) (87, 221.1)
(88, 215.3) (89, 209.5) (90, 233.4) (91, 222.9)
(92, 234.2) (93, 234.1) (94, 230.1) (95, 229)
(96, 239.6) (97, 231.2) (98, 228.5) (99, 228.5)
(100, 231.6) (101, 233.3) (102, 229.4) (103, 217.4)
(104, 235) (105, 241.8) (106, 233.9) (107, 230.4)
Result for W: 231.2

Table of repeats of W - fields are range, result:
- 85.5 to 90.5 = 209.5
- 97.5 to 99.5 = 228.5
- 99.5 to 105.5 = 217.4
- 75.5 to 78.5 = 213.2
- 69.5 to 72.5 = 177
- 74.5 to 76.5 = 208.3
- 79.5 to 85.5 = 210.9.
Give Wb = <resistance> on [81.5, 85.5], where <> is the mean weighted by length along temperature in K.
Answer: 217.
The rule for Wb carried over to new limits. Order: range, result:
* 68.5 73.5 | 186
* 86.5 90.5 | 220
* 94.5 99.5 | 231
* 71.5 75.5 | 199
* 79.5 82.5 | 223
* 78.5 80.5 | 216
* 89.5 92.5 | 230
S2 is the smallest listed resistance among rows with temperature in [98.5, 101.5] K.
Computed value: 228.5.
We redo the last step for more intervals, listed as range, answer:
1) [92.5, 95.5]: 229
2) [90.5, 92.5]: 222.9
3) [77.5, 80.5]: 214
